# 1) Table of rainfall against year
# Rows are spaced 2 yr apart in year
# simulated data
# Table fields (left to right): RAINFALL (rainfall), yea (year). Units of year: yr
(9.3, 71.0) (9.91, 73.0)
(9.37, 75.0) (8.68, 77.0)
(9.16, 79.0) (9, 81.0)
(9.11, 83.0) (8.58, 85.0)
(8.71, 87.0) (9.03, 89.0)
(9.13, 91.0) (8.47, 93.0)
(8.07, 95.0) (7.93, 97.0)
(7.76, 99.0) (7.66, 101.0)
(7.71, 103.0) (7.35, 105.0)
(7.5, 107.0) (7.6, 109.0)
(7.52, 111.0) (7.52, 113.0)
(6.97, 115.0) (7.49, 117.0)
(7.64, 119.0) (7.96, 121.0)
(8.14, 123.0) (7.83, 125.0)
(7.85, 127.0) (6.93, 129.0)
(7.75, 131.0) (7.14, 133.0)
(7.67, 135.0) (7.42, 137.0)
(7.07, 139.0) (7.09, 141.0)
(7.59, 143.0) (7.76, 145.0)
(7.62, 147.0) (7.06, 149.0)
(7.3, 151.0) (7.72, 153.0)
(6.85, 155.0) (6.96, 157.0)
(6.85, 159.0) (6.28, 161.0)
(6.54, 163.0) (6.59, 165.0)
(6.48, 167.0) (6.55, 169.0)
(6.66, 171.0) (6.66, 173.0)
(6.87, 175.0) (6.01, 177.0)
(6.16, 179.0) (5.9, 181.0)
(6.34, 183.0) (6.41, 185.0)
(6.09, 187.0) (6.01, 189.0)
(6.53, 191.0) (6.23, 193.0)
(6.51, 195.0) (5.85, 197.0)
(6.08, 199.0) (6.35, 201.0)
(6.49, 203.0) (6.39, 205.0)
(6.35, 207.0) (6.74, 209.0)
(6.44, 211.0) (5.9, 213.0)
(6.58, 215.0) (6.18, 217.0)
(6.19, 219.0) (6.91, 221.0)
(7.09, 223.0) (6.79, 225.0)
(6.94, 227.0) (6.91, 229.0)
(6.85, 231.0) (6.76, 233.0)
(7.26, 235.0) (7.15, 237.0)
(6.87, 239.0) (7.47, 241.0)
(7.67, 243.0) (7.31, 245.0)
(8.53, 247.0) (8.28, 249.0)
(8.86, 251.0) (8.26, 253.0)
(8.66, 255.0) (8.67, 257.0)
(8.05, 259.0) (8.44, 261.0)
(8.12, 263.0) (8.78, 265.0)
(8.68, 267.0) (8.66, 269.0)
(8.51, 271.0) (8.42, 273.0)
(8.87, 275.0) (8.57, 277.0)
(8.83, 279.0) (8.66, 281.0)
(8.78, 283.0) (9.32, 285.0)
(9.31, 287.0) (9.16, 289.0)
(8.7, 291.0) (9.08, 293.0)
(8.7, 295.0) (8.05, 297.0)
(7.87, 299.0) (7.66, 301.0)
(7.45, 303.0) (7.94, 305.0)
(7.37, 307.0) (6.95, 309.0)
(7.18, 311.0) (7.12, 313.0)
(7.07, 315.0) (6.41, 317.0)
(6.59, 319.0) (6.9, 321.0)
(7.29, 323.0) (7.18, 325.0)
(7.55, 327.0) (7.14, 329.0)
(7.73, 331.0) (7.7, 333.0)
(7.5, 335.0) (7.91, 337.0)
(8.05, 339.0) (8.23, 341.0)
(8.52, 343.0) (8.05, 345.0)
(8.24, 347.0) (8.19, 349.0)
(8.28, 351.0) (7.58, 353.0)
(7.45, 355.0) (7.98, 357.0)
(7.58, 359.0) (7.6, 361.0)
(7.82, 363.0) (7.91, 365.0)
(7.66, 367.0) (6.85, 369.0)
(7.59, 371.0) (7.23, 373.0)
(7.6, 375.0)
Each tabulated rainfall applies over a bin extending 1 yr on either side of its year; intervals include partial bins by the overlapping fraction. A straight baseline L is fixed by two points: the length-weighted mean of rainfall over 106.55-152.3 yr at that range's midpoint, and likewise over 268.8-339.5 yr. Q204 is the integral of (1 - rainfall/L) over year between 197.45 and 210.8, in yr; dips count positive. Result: 2.3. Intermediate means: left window 7.5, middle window 6.38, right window 7.94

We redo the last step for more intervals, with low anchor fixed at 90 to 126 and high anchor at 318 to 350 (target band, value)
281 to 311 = -2.3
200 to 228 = 4.4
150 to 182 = 4.6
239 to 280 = -3.4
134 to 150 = 0.7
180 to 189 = 1.8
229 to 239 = 1.0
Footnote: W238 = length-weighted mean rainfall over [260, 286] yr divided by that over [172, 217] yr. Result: 1.4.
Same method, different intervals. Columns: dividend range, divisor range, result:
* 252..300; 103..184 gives 1.21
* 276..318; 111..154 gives 1.08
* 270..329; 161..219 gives 1.25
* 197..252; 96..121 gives 0.91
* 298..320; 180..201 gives 1.17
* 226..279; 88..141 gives 1.04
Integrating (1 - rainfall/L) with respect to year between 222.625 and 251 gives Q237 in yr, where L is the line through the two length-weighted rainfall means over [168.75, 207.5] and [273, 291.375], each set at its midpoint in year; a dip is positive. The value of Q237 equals 1.2 yr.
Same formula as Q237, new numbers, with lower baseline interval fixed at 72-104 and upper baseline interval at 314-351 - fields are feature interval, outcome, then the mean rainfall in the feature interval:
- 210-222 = 2.56 yr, 6.37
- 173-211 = 8.74 yr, 6.31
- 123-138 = 1.60 yr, 7.55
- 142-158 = 1.95 yr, 7.36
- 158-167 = 1.91 yr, 6.56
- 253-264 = -0.65 yr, 8.38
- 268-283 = -1.57 yr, 8.65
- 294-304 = -0.27 yr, 7.95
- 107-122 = 1.76 yr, 7.53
